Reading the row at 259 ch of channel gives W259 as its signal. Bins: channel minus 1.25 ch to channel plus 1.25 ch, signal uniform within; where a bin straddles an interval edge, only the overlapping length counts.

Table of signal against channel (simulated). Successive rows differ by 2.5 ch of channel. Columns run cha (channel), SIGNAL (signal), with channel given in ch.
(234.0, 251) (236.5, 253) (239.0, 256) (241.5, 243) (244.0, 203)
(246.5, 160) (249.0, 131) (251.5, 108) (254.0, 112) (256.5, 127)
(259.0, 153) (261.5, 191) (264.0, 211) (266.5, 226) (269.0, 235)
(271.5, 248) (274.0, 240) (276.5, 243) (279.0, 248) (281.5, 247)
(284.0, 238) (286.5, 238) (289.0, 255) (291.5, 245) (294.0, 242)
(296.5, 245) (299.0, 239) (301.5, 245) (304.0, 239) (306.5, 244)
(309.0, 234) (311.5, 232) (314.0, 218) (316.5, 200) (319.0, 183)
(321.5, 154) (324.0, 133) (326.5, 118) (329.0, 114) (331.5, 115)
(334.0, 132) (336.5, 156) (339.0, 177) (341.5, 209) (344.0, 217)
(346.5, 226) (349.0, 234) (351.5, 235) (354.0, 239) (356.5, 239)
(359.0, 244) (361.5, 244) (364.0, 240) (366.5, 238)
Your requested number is 153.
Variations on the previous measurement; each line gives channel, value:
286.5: 238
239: 256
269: 235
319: 183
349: 234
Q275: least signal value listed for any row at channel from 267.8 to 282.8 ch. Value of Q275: 235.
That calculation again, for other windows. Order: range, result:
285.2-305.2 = 238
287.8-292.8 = 245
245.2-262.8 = 108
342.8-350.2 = 217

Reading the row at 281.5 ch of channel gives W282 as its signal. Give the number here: 247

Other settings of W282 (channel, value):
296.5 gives 245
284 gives 238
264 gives 211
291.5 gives 245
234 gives 251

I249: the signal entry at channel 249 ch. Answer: 131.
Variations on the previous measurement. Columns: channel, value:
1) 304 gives 239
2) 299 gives 239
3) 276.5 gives 243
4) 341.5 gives 209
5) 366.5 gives 238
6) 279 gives 248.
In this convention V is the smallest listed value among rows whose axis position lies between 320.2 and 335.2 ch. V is 114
